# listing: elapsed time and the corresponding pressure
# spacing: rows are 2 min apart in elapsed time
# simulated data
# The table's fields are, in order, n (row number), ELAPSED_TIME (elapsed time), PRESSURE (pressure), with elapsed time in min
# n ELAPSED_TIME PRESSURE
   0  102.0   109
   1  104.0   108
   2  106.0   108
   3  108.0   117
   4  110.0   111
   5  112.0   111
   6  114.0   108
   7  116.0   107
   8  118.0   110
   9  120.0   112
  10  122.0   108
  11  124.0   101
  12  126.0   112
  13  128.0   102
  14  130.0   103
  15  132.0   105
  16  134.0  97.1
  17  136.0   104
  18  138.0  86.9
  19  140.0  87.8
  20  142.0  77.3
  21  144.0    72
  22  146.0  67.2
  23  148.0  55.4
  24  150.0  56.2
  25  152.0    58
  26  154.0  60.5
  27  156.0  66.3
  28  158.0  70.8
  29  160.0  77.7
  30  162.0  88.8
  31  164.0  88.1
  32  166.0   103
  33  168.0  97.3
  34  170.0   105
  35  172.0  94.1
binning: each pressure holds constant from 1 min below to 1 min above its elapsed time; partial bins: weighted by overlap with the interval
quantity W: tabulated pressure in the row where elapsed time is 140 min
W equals 87.8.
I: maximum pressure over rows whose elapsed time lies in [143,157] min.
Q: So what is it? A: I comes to 72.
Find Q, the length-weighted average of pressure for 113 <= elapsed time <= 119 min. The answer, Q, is 108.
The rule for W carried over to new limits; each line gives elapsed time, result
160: 77.7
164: 88.1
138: 86.9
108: 117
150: 56.2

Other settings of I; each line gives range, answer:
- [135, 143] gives 104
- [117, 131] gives 112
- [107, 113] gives 117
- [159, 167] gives 103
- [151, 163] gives 88.8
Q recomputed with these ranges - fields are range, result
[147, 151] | 55.8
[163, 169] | 96.1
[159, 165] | 84.9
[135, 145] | 85.6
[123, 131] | 104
